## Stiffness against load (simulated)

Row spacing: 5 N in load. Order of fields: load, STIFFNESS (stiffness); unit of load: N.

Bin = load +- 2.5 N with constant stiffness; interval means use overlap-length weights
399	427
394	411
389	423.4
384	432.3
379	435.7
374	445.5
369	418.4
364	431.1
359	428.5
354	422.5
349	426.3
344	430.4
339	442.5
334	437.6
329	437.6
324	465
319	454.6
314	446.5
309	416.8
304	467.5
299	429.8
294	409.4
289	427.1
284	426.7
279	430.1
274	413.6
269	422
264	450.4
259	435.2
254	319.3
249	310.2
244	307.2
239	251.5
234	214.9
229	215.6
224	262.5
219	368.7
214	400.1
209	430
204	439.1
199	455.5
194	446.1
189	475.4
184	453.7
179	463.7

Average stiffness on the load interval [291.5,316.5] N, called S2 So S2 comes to 434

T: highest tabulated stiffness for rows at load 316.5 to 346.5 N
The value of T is 465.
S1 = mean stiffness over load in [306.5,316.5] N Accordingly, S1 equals 432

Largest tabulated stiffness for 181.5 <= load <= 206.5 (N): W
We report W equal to 475.4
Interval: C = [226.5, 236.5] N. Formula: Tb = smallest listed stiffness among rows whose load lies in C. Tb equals 214.9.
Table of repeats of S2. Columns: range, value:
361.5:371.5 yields 425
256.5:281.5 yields 430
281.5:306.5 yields 432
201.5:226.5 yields 380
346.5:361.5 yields 426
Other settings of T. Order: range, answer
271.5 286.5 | 430.1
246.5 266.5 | 450.4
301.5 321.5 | 467.5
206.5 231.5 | 430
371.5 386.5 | 445.5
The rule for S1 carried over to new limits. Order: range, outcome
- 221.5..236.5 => 231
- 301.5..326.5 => 450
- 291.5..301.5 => 420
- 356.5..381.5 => 432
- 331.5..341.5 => 440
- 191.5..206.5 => 447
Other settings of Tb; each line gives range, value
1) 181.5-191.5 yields 453.7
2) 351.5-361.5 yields 422.5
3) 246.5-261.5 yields 310.2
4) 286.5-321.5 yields 409.4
